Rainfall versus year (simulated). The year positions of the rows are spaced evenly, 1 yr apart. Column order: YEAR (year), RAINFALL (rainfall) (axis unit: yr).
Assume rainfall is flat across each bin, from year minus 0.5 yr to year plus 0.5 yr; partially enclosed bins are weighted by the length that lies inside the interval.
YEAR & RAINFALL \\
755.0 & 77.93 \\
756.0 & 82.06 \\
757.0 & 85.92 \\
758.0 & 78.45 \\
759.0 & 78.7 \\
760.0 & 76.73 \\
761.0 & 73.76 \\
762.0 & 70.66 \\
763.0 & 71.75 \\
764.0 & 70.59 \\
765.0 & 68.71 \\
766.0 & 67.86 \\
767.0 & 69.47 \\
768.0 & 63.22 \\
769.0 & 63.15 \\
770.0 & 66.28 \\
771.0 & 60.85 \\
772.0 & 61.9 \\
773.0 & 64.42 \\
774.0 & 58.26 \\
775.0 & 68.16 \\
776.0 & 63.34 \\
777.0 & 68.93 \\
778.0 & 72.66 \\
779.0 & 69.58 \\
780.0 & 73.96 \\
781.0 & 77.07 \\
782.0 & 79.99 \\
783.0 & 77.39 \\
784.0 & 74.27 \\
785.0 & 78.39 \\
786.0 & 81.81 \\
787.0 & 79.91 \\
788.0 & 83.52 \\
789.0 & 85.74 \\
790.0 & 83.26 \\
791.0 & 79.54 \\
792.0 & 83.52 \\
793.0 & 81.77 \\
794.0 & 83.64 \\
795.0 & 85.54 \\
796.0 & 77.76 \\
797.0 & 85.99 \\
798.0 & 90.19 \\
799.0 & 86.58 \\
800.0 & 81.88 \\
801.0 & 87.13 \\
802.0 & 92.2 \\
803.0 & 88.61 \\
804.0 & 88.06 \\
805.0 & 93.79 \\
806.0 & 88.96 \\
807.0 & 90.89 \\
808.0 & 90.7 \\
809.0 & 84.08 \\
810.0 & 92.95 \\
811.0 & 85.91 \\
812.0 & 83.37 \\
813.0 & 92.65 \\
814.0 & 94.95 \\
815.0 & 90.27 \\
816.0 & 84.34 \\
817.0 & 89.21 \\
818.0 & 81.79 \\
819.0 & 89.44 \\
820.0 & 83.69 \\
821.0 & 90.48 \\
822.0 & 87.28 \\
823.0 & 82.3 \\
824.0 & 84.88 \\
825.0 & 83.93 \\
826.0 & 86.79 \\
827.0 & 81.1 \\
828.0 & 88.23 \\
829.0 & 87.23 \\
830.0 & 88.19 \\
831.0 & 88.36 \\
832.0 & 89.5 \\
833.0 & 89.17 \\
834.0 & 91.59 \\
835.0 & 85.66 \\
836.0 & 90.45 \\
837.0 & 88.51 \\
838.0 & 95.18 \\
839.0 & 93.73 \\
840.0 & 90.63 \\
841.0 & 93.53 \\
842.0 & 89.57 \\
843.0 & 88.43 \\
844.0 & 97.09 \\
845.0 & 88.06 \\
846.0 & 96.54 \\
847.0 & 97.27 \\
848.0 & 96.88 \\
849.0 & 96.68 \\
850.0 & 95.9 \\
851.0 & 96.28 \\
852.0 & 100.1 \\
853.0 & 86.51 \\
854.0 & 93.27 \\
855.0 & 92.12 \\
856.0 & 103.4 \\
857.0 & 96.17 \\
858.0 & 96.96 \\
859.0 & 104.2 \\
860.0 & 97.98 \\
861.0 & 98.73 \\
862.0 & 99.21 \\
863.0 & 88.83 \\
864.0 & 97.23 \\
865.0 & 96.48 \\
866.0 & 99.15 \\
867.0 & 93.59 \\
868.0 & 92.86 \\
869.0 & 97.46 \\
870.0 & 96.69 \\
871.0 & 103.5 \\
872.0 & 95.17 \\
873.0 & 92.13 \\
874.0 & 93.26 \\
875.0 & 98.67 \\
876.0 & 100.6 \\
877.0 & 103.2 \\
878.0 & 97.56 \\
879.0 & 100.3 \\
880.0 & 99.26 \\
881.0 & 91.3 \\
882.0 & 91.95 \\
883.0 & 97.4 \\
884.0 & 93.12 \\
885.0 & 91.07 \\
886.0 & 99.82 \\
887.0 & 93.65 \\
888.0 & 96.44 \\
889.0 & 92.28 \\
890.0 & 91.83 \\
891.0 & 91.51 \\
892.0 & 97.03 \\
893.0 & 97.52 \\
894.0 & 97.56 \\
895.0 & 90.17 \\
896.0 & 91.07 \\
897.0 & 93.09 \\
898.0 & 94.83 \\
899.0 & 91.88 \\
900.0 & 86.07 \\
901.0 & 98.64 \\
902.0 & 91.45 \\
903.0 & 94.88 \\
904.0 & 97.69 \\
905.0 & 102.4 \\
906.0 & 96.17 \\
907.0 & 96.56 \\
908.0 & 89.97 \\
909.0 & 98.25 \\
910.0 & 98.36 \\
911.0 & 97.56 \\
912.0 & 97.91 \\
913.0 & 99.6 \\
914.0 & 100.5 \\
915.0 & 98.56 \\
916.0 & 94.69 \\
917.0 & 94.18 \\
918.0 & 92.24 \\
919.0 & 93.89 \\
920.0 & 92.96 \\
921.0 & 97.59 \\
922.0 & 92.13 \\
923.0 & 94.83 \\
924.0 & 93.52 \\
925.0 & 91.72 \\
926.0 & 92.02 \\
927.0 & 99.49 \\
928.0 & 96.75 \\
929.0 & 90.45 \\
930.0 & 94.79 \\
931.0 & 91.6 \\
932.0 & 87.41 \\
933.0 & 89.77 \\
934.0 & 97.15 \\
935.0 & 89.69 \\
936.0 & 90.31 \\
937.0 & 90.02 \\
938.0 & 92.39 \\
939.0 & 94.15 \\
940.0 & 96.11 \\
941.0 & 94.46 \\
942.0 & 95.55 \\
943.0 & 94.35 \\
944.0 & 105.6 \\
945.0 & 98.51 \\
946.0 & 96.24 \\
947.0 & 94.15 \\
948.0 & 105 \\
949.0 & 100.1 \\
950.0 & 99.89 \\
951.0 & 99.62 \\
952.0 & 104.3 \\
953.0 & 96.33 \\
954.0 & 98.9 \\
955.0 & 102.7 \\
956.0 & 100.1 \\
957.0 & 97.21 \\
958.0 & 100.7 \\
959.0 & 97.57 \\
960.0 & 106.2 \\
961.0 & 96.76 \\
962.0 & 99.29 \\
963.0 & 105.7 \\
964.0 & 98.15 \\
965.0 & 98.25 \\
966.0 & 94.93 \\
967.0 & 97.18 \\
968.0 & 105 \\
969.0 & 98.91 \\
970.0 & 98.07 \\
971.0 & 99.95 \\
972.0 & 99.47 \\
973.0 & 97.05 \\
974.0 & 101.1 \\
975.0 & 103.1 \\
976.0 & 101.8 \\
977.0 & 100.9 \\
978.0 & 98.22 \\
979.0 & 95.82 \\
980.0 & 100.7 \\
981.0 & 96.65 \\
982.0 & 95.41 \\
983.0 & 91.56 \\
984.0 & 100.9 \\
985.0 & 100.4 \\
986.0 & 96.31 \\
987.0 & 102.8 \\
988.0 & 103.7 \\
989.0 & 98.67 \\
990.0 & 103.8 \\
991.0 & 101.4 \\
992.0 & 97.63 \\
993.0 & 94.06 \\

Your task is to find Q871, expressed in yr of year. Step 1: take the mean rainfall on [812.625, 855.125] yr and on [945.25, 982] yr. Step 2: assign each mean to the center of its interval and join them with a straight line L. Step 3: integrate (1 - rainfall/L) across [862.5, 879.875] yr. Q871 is -0.8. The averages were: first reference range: 90.2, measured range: 96.9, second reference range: 99.5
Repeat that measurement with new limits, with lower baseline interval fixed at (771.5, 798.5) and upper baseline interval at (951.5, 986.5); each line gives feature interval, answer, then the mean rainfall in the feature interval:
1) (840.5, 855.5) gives -1.7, 93.9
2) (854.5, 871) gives -2.1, 97.1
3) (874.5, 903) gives -1.8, 95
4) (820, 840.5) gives -1.4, 88.1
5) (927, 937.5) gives 0.3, 92.2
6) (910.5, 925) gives -0.4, 95.6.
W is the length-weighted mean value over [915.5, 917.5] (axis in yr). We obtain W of 94.4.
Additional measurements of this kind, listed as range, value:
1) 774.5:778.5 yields 68.3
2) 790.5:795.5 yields 82.8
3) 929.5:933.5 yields 90.9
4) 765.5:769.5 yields 65.9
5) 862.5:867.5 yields 95.1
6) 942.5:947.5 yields 97.8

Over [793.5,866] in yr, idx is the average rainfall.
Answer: 90.5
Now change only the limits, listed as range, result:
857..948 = 95.4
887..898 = 93.9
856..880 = 97.6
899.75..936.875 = 94.7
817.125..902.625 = 93.3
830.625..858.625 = 93.2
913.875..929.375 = 94.6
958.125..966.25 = 99.8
